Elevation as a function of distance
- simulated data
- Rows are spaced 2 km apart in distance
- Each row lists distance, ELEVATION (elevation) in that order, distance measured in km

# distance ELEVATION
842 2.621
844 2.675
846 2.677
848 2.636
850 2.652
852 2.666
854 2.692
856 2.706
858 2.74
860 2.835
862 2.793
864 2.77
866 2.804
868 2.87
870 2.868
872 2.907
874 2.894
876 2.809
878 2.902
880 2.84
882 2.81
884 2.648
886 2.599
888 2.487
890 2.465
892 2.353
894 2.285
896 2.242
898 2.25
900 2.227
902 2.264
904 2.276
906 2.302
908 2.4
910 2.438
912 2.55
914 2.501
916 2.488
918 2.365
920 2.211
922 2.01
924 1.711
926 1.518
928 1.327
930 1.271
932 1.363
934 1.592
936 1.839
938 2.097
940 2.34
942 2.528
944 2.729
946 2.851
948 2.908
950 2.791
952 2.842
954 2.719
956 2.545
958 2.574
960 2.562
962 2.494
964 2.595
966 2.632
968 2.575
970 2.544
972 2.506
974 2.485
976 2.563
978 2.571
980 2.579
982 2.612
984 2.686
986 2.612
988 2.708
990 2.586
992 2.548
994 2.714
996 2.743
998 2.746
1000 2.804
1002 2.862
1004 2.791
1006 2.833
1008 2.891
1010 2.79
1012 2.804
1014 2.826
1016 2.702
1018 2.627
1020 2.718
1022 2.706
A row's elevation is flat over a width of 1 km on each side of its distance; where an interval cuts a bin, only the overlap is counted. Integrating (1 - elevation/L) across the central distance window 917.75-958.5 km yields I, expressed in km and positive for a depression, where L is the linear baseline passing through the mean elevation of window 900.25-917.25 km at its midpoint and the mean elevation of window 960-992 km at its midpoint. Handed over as 4.8 km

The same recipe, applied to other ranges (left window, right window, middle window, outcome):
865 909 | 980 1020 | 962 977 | 0.73 km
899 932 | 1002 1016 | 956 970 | -0.61 km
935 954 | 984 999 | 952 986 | 0.35 km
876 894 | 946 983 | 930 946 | 3.39 km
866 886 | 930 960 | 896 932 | 6.67 km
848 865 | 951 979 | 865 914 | 2.26 km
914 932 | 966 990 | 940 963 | -4.46 km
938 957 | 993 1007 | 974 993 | 1.01 km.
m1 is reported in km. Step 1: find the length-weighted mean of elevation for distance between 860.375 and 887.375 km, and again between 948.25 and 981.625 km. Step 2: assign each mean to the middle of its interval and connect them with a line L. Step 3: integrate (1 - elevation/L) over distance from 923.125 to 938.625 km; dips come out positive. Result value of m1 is 6.38 km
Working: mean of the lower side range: 2.8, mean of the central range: 1.58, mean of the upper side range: 2.61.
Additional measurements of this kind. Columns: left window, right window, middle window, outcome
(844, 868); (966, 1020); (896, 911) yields 2.3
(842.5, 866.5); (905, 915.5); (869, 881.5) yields -1.2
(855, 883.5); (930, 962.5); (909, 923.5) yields 1.2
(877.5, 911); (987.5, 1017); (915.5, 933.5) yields 5.3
